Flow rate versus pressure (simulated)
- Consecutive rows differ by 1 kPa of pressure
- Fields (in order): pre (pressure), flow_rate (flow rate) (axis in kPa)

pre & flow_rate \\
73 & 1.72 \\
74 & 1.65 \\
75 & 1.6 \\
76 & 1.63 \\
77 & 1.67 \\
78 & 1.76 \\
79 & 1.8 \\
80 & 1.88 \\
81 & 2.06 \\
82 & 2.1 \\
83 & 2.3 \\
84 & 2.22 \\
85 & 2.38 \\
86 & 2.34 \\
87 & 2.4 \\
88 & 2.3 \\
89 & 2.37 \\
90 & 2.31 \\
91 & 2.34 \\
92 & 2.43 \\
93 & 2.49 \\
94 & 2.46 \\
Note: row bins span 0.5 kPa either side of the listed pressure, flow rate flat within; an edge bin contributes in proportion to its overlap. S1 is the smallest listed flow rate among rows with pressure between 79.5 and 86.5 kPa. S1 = 1.88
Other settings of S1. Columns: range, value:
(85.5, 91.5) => 2.3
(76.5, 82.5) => 1.67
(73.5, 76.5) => 1.6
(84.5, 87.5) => 2.34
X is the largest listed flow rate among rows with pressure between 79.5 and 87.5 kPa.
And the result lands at 2.4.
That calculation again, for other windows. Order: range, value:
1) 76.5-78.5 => 1.76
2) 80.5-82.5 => 2.1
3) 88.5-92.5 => 2.43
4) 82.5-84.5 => 2.3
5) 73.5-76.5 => 1.65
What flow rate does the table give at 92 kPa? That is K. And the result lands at 2.43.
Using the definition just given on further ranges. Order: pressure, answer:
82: 2.1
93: 2.49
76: 1.63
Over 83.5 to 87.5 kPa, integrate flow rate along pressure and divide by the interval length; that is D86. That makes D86 2.33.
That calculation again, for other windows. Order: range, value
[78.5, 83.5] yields 2.03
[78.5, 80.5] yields 1.84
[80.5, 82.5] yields 2.08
